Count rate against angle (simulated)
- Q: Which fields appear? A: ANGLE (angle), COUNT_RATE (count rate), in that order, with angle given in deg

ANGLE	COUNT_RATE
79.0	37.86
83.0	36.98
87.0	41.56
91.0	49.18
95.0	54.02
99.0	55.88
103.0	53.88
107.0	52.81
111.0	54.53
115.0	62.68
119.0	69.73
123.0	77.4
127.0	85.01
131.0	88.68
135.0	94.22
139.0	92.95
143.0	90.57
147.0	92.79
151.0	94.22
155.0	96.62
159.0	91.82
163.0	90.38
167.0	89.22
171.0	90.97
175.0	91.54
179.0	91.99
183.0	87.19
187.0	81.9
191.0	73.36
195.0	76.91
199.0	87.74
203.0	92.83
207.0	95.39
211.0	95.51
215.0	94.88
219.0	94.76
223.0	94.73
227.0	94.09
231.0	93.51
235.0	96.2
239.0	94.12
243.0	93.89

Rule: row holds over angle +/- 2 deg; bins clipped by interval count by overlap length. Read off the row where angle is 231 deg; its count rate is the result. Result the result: 93.51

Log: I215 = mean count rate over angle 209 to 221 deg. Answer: 95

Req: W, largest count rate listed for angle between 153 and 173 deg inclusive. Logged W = 96.62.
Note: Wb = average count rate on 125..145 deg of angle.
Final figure 90.3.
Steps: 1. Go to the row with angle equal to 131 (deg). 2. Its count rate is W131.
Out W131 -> 88.68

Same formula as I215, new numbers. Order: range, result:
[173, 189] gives 88.2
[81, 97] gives 45.4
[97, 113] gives 54.3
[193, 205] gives 85.8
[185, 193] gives 77.6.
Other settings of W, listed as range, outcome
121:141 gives 94.22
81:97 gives 54.02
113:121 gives 69.73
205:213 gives 95.51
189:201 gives 87.74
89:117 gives 62.68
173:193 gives 91.99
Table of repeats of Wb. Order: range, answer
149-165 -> 93.3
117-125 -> 73.6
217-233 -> 94.3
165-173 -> 90.1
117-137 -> 83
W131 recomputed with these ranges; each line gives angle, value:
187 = 81.9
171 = 90.97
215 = 94.88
